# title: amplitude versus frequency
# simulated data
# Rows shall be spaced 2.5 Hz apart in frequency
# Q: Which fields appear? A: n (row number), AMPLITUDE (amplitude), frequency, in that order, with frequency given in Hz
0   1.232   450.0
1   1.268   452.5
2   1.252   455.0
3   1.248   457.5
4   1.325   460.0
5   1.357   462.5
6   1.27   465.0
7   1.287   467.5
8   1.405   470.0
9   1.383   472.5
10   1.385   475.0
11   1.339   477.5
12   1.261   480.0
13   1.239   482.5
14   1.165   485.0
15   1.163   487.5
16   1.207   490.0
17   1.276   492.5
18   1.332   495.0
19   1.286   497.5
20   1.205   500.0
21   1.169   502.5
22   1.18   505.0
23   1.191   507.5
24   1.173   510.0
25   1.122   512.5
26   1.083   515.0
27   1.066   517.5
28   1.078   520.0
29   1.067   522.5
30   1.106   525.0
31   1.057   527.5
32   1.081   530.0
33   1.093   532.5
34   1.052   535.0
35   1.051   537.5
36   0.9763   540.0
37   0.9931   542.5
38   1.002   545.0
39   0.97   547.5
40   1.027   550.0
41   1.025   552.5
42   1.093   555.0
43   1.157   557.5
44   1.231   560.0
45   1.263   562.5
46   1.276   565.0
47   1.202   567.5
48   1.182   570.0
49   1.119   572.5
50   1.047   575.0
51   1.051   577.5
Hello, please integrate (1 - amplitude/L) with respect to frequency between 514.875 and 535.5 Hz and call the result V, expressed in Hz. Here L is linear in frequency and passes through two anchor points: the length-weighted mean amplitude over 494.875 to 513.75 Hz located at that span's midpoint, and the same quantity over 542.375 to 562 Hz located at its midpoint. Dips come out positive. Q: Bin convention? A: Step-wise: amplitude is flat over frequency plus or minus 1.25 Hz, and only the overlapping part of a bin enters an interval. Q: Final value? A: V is 1.23 Hz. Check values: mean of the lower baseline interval 1.2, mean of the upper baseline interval 1.07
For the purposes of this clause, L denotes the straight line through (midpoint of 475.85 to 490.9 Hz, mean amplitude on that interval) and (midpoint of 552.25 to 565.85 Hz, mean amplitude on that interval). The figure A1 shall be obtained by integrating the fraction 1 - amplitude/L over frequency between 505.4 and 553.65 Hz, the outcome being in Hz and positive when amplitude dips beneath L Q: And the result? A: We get 5.5 Hz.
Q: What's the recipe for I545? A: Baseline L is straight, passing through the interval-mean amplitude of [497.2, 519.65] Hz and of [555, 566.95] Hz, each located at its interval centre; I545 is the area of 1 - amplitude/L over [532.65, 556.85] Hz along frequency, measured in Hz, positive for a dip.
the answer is 3.4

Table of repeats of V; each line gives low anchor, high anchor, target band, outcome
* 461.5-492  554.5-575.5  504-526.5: 2.3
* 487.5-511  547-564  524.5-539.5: 1.2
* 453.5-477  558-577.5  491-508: 0.5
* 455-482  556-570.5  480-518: 2.7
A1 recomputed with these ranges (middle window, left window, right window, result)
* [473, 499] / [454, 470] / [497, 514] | -0.7 Hz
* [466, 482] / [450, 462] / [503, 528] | -1.4 Hz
